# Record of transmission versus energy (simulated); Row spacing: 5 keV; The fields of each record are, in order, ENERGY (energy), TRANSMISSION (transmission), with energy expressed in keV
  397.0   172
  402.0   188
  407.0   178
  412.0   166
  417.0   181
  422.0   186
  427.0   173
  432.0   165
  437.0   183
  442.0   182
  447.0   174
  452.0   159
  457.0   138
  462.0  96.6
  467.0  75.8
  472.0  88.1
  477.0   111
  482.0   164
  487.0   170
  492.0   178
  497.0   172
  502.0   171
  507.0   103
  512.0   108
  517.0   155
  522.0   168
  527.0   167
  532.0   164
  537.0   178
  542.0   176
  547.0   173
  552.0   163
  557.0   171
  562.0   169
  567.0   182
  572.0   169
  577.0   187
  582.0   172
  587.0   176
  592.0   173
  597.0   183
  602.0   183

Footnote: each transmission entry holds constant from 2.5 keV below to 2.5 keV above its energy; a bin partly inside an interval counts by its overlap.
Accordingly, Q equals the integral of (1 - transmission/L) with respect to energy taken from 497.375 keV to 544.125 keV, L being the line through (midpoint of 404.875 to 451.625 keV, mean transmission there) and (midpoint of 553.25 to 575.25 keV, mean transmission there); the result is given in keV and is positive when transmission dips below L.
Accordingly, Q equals 5.0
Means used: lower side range 176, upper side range 173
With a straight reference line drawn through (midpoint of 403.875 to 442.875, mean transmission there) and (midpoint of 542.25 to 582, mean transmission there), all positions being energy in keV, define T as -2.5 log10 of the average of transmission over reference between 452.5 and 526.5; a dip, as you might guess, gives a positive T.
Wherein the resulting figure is 0.27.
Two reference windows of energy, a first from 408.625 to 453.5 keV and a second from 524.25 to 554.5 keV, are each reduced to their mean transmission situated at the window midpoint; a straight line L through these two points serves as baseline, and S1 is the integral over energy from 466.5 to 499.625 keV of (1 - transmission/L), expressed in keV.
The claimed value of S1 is 6.1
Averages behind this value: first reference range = 175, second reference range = 170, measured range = 141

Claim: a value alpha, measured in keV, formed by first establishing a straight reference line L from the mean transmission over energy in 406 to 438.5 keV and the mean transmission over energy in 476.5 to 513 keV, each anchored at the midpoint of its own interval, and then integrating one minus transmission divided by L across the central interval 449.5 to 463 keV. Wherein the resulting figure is 2.4 keV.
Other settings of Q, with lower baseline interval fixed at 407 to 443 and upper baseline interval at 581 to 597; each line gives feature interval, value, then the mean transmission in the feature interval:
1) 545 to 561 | 0.6 keV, 169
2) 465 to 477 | 6.0 keV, 88.3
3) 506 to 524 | 4.2 keV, 135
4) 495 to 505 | 0.4 keV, 168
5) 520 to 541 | 0.7 keV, 170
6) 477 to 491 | 1.4 keV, 158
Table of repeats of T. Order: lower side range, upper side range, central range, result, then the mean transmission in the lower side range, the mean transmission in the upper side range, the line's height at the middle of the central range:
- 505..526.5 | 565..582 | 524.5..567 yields -0.08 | 137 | 178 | 159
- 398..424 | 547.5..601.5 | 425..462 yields 0.10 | 179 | 175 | 178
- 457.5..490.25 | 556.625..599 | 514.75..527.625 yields -0.12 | 120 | 176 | 146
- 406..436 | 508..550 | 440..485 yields 0.27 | 175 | 159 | 169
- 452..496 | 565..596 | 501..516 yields 0.16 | 131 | 177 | 146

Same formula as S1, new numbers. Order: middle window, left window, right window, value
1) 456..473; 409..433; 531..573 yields 7.49 keV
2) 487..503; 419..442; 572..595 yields 0.32 keV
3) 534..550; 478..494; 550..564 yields -0.74 keV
